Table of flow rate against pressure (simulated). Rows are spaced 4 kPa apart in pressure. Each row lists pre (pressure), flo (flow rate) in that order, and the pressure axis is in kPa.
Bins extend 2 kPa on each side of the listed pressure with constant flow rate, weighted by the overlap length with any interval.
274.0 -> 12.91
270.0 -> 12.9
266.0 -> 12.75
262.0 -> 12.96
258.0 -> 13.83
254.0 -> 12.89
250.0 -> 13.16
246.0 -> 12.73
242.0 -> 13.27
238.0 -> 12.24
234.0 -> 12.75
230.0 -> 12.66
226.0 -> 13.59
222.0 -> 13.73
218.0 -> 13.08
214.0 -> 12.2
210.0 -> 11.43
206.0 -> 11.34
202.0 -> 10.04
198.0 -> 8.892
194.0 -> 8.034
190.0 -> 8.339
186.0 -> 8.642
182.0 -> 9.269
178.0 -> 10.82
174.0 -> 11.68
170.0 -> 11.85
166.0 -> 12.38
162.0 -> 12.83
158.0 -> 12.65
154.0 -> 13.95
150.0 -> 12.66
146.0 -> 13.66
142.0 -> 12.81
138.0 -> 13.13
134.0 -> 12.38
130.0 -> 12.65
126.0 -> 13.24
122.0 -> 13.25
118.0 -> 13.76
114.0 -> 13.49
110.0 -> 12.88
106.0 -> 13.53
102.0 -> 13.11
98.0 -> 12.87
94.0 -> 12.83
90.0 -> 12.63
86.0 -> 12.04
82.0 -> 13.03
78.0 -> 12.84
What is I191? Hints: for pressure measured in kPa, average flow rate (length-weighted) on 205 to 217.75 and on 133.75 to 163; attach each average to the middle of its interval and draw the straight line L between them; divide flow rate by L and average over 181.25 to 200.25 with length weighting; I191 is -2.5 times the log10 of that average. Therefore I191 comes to 0.384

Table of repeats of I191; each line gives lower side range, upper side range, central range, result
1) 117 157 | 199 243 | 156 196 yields 0.196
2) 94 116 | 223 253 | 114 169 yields 0.006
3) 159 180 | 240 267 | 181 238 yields 0.134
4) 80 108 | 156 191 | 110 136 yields -0.079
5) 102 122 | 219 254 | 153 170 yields 0.039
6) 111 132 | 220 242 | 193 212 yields 0.286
